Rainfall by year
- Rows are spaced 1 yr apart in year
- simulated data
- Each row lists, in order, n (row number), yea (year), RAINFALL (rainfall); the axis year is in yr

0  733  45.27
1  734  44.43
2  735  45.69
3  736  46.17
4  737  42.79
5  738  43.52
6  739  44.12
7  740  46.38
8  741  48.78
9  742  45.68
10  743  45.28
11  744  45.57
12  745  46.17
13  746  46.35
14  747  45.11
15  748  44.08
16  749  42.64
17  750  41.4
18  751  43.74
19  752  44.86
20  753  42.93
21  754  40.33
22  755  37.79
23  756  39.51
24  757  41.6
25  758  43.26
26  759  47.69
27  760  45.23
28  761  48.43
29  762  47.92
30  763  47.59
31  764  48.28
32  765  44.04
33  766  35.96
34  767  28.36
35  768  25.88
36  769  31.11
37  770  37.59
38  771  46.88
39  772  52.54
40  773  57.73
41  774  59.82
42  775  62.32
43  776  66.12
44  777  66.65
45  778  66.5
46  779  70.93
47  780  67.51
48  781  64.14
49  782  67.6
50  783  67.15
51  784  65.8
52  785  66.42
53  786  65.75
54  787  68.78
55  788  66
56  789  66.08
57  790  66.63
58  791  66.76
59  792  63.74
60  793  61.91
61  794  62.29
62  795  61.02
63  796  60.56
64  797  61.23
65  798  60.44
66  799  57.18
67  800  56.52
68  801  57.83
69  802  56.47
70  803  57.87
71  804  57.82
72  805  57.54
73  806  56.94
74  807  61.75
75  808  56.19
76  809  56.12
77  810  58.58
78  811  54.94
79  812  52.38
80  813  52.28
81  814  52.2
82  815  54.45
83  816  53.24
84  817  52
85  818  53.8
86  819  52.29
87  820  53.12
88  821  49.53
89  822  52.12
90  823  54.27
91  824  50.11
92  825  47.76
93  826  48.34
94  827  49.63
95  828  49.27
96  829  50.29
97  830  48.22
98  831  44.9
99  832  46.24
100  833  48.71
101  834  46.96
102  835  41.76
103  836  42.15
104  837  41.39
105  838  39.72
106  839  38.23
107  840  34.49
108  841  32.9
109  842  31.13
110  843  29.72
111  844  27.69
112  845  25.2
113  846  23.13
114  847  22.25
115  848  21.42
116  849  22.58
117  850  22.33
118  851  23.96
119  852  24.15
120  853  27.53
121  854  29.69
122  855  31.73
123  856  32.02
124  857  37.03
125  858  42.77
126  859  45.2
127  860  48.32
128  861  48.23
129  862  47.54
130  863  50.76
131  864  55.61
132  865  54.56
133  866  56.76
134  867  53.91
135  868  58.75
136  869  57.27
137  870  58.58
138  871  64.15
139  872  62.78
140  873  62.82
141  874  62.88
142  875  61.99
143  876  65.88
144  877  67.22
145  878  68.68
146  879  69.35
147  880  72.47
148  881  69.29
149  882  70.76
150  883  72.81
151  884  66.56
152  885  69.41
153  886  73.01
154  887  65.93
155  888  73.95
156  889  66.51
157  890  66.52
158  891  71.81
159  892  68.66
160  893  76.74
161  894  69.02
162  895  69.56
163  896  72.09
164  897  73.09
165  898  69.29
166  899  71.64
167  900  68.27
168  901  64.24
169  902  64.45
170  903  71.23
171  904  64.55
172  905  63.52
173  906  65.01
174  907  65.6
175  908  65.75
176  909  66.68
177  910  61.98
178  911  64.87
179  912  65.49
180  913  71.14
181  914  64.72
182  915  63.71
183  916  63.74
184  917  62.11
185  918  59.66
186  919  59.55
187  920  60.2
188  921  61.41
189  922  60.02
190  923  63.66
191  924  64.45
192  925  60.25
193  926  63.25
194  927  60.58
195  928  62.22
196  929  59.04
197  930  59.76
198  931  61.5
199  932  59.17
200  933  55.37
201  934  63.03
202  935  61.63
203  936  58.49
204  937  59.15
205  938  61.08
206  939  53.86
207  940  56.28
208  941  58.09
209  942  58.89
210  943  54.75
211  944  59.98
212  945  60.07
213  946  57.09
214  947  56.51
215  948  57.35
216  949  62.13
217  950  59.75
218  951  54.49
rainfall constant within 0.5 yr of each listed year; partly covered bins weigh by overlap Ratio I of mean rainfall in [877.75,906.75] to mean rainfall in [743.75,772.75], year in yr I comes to 1.62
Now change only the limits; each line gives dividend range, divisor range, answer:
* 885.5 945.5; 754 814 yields 1.15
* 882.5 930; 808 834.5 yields 1.29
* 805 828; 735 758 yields 1.21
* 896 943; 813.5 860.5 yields 1.56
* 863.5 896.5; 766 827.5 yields 1.16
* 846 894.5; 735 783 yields 1.13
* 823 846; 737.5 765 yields 0.93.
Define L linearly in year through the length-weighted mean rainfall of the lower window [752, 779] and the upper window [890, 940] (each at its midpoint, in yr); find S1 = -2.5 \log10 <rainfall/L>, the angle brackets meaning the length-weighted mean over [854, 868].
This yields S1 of 0.245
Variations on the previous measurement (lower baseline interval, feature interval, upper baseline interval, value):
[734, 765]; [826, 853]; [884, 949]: 0.46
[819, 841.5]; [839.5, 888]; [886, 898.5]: 0.24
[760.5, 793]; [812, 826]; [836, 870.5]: -0.12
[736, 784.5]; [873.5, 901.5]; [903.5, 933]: -0.16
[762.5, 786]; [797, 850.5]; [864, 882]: 0.24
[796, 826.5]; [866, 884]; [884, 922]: -0.02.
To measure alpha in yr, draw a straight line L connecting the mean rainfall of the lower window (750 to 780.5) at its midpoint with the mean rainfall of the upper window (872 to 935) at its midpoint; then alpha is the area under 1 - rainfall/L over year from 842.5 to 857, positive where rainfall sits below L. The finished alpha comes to 8.0 yr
